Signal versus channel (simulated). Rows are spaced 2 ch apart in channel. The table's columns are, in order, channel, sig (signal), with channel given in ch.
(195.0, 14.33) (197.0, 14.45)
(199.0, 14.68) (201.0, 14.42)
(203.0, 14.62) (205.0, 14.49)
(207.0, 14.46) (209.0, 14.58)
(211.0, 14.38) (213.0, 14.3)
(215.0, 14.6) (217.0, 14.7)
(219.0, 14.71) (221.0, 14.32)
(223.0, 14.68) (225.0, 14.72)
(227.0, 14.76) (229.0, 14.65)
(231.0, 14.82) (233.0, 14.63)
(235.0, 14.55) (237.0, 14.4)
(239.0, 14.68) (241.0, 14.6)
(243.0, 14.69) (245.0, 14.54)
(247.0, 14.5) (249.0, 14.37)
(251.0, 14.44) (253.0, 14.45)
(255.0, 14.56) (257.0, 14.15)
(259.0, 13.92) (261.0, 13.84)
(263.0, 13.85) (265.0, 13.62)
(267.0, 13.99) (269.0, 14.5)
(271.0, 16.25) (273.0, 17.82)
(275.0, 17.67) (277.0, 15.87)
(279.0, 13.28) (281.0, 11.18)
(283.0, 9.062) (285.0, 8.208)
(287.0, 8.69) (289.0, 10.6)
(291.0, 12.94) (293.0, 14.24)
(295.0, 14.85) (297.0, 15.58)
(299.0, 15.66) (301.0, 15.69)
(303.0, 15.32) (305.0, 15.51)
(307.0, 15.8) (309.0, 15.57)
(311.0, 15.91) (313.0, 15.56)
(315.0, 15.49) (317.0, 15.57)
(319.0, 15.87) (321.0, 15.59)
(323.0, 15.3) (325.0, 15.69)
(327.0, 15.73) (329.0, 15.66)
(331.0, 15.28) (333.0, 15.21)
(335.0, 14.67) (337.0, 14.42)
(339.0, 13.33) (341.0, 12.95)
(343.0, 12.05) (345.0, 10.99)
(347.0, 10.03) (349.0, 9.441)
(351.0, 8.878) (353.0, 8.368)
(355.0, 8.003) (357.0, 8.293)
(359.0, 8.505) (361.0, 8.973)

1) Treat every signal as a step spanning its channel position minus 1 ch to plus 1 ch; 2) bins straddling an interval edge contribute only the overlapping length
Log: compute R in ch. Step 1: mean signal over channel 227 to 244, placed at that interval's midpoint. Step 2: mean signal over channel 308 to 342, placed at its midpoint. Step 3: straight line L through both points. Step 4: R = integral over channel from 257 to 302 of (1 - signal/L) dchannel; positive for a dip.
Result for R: 3.6 ch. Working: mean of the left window 14.6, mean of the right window 15.2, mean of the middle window 13.7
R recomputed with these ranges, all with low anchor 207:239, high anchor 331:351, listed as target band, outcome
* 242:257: -0.4 ch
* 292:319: -4.8 ch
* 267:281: -1.8 ch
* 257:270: -0.1 ch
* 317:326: -1.9 ch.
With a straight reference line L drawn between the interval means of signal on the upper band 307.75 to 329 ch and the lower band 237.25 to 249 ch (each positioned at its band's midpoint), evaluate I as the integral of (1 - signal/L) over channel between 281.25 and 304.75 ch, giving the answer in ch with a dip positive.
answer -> 3.8 ch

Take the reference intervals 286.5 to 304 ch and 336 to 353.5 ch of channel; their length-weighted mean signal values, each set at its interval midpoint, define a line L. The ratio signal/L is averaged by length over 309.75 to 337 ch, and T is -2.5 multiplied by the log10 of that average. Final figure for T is -0.24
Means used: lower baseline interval 13.9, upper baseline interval 11.2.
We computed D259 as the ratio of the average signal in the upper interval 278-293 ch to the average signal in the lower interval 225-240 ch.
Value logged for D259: 0.7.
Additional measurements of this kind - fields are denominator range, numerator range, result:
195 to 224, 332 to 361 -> 0.76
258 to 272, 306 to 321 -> 1.10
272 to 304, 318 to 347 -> 1.06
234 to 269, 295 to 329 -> 1.09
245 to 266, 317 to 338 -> 1.08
